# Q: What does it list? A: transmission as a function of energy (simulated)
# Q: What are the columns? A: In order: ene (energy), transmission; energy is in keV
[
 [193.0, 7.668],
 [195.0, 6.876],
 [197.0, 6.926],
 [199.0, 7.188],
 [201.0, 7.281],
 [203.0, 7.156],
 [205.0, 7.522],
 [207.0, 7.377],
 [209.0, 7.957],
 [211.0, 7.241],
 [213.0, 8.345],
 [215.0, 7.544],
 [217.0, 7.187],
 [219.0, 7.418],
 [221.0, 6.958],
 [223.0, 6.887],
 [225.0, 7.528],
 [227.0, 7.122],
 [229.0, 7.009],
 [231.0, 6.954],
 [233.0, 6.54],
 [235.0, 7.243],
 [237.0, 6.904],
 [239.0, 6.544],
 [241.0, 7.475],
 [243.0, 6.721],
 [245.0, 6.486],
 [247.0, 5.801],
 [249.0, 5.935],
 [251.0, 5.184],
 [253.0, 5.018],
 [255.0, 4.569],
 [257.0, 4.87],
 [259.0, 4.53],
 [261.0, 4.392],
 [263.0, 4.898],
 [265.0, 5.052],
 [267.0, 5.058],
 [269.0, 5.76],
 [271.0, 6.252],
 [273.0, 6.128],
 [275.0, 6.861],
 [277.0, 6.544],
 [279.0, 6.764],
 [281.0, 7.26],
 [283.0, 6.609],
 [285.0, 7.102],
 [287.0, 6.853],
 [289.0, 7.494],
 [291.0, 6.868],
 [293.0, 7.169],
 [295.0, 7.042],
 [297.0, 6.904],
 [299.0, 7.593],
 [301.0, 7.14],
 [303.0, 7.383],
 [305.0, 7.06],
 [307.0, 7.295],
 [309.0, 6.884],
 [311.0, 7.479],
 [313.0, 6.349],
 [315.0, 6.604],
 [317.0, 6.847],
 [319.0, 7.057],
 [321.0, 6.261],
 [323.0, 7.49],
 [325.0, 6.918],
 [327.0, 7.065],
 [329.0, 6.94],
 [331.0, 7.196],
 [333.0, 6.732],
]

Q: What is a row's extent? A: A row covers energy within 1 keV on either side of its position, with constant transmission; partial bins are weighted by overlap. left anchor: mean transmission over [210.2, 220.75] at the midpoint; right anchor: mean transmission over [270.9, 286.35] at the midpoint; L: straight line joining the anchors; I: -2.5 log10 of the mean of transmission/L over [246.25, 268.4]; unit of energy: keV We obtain 0.36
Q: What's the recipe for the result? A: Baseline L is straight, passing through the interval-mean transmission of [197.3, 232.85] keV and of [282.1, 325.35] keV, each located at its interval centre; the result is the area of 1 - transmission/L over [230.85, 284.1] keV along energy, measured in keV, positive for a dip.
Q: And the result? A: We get 8.7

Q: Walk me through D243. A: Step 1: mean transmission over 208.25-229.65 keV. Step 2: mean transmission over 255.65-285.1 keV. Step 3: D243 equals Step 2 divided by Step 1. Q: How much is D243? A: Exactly 0.79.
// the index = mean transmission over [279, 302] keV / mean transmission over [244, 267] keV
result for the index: 1.4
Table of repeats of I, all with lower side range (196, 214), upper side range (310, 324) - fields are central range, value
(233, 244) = 0.05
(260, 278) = 0.25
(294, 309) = -0.04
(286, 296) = -0.01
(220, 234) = 0.05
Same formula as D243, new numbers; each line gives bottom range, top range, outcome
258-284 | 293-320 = 1.20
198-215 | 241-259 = 0.75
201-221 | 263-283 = 0.82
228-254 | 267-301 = 1.05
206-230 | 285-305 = 0.97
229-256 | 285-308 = 1.14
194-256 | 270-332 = 1.01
